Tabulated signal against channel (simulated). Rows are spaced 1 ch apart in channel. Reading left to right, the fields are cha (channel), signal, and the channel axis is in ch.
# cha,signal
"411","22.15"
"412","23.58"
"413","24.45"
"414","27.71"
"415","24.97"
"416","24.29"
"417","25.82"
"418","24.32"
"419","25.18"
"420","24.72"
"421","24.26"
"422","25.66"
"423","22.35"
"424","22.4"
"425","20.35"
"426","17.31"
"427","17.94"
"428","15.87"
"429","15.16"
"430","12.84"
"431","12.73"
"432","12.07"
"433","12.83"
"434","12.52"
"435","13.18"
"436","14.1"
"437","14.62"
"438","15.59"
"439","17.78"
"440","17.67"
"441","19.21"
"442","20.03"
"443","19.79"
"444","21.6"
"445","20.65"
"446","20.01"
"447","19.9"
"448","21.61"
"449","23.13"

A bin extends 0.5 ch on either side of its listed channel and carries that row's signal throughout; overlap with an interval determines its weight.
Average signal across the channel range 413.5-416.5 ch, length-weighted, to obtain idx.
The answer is 25.7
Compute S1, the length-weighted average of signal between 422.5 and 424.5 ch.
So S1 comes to 22.4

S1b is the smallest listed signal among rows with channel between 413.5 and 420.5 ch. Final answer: 24.29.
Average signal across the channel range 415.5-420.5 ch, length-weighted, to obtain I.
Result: 24.9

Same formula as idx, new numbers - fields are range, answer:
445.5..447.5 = 20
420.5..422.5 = 25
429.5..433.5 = 12.6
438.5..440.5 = 17.7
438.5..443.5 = 18.9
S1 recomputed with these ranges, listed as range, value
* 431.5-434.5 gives 12.5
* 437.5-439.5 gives 16.7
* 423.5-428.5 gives 18.8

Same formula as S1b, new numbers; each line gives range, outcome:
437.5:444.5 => 15.59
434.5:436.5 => 13.18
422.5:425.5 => 20.35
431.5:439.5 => 12.07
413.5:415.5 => 24.97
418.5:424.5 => 22.35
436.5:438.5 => 14.62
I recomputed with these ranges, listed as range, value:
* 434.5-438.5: 14.4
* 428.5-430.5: 14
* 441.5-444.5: 20.5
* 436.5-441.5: 17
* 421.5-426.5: 21.6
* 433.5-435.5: 12.8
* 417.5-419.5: 24.8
